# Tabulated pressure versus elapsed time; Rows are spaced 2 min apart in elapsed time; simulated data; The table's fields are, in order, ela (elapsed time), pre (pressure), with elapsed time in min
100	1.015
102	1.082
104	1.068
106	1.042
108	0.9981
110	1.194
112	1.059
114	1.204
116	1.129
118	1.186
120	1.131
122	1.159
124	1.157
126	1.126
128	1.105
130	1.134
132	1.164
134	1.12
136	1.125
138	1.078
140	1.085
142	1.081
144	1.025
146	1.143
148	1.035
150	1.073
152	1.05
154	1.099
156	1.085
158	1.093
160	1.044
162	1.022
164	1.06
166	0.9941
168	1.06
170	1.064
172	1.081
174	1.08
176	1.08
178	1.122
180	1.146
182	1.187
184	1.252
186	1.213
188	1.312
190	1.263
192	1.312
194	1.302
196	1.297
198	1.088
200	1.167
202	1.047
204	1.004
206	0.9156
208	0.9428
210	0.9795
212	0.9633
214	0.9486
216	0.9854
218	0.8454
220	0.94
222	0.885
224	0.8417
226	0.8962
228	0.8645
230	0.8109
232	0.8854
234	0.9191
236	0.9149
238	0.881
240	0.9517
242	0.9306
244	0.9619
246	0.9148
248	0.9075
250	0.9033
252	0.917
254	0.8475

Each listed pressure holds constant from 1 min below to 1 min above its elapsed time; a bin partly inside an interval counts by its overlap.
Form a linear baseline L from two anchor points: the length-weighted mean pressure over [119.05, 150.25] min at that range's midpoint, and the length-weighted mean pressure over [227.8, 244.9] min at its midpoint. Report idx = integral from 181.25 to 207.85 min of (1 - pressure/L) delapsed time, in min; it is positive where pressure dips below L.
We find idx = -5.0 min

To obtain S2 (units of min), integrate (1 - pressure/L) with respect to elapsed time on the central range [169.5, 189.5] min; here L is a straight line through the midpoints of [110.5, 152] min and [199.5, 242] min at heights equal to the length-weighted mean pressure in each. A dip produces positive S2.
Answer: -2.84 min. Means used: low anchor 1.12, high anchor 0.93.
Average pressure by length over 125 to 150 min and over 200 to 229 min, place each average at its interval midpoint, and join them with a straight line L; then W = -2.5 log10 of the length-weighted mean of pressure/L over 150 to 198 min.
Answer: -0.12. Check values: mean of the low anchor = 1.1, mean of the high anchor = 0.941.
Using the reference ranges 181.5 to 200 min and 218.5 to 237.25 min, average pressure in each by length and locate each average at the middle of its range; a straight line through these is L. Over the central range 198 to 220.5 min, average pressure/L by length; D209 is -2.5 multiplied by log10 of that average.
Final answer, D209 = 0.09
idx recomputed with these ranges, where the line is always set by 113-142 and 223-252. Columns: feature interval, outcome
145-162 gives 0.1 min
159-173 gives 0.1 min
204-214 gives 0.0 min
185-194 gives -2.5 min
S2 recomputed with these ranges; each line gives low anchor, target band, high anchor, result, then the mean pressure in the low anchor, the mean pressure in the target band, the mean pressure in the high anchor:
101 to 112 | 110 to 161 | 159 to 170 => -2.5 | 1.08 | 1.11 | 1.04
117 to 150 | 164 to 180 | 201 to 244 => -0.7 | 1.11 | 1.07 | 0.922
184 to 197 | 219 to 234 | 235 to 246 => 2.2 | 1.28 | 0.878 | 0.927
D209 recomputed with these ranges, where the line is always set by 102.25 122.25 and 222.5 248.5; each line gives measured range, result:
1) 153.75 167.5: -0.026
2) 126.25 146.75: -0.034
